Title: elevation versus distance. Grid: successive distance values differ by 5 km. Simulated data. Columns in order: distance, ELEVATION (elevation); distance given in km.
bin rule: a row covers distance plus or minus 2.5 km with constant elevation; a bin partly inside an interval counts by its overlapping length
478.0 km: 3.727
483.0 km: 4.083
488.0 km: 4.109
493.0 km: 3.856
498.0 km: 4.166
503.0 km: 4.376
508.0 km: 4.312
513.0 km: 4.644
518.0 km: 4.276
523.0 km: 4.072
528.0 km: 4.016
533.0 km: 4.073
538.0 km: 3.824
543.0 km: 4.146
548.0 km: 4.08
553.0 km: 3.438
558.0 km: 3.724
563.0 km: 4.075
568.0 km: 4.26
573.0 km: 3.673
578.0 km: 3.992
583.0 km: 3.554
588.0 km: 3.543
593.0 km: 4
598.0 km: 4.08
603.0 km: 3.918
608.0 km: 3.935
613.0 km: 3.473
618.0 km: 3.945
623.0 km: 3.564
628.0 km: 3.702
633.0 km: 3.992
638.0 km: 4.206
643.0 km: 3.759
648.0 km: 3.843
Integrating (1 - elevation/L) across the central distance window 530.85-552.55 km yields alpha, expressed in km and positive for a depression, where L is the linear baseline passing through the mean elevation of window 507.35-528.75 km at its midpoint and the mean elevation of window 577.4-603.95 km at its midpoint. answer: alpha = 0.8 km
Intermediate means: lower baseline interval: 4.28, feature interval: 3.97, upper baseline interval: 3.83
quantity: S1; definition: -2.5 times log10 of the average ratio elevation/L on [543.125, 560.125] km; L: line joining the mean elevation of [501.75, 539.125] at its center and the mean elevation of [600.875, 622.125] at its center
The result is 0.07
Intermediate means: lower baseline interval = 4.21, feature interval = 3.8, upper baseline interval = 3.8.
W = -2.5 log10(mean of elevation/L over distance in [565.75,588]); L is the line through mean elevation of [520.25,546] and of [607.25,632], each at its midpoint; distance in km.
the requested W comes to 0.013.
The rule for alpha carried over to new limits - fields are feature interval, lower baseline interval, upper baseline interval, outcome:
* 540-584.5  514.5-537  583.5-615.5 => 0.82 km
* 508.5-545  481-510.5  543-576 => -1.17 km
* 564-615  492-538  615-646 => 1.55 km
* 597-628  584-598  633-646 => 0.66 km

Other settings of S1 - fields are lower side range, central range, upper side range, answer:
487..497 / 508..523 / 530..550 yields -0.09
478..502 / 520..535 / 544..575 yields -0.03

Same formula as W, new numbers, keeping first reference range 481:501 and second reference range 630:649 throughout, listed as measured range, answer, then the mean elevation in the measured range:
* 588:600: 0.01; 3.93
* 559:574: 0.00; 4.01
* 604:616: 0.07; 3.74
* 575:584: 0.05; 3.8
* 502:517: -0.10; 4.43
